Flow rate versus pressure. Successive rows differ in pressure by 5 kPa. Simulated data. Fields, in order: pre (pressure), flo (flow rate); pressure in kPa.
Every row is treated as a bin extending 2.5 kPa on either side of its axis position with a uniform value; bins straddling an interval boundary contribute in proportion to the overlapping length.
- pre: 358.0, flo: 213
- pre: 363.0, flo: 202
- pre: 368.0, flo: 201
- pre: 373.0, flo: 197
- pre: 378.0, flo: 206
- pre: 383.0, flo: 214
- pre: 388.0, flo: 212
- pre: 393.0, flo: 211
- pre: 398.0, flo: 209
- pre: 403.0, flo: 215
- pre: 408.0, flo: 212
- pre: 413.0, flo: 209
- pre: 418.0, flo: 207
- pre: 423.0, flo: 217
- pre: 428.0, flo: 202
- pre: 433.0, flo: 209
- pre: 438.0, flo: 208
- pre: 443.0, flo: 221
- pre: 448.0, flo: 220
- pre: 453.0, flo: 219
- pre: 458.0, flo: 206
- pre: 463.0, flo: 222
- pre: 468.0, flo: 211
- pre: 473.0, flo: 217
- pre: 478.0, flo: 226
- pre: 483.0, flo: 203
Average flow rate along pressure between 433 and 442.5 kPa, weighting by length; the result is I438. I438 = 211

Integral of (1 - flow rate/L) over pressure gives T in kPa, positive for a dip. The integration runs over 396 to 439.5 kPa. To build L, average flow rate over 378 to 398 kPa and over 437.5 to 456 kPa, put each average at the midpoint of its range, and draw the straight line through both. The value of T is 0.93 kPa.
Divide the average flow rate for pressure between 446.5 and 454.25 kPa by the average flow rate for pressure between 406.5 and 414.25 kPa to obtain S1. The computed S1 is 1.04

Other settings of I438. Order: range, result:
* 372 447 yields 210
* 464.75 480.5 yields 218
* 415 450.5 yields 212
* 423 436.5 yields 208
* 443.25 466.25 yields 217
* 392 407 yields 212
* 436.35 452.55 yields 217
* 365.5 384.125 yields 204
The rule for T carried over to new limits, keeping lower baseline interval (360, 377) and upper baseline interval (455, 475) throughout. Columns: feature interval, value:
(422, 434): 0.0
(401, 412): -0.4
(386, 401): -0.5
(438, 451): -0.4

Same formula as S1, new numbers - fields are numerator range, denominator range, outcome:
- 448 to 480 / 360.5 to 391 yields 1.06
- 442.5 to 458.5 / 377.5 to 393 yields 1.03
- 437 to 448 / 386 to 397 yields 1.03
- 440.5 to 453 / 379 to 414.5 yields 1.04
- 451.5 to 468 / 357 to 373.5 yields 1.06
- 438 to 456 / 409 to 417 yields 1.04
